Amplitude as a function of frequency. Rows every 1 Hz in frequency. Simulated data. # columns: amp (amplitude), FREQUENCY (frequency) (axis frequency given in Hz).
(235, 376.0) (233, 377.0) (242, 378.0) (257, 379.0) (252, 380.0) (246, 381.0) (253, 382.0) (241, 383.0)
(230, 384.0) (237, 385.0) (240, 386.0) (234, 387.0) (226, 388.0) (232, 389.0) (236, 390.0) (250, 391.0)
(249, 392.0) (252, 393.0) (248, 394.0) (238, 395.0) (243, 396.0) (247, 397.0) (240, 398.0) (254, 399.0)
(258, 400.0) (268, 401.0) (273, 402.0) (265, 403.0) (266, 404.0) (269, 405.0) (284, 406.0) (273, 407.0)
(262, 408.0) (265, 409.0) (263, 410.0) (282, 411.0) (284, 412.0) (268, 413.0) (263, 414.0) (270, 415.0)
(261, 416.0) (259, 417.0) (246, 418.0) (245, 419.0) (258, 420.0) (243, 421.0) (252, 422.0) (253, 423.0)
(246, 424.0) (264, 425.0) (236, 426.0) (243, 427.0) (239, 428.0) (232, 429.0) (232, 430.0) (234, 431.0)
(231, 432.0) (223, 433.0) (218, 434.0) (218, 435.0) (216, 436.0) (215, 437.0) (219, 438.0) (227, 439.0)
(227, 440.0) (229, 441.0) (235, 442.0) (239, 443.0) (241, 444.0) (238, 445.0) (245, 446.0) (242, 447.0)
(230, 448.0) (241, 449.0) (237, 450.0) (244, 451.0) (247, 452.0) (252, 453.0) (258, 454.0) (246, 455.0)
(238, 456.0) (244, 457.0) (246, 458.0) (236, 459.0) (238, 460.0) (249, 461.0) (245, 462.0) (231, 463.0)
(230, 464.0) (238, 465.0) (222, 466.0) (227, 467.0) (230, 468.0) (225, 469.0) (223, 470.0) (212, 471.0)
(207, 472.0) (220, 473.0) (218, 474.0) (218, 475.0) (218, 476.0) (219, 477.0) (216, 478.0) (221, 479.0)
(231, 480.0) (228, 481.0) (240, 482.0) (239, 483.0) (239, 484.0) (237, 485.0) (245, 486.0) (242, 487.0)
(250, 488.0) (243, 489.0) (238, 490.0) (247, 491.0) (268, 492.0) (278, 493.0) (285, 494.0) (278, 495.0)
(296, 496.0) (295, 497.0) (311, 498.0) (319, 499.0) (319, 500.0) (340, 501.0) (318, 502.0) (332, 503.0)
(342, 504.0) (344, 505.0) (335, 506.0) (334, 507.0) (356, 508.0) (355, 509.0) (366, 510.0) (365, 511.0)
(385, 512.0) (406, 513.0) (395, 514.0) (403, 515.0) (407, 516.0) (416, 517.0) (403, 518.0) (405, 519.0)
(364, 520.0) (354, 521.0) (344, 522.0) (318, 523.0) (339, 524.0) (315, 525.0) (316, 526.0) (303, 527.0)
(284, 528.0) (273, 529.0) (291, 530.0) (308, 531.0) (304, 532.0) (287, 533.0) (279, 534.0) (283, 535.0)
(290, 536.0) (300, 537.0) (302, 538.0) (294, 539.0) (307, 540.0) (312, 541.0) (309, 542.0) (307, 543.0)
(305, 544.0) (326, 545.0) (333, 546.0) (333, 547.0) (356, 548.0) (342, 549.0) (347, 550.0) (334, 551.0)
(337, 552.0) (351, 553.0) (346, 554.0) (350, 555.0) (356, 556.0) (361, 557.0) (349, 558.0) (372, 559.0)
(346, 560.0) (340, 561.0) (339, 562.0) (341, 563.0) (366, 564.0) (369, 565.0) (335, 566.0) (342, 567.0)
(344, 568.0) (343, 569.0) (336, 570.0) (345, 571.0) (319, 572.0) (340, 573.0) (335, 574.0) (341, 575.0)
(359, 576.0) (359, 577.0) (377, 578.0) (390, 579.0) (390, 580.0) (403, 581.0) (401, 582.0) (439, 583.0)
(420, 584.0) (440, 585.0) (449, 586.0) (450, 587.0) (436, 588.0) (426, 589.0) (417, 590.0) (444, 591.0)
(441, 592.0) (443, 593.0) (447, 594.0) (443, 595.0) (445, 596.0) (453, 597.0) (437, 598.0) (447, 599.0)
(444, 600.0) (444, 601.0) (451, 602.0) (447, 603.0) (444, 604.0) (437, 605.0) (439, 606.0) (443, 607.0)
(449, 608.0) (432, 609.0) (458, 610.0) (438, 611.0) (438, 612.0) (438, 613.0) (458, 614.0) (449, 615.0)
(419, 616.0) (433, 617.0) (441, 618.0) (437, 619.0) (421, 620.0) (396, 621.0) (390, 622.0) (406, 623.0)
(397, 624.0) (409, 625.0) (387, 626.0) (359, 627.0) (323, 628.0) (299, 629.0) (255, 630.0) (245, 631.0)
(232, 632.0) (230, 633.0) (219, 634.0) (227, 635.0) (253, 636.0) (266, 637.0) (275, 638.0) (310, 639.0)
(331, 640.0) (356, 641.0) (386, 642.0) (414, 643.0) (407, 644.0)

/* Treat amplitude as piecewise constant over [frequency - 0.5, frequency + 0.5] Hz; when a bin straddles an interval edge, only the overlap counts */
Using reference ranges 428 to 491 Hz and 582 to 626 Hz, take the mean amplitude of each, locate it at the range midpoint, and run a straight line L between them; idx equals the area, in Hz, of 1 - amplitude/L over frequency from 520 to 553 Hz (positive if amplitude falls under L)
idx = 2.45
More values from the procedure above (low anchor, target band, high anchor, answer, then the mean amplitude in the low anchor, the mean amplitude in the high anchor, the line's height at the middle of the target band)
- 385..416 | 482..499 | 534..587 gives 2.51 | 256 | 349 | 308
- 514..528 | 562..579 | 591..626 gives 2.29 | 359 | 435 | 402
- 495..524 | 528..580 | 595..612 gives 8.51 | 353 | 444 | 396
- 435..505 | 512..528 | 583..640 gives -3.44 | 248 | 396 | 300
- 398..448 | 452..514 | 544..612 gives 7.35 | 248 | 390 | 303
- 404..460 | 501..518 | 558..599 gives -2.35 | 246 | 389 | 322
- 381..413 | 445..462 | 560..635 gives 2.87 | 254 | 392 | 293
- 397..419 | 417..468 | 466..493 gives 2.18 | 264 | 232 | 249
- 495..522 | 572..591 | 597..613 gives 1.11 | 355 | 443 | 422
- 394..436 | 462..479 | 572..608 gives 4.59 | 252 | 420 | 305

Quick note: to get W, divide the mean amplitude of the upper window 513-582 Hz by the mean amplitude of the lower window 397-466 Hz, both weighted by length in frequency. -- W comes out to 1.4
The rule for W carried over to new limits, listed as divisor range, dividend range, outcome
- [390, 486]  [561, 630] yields 1.67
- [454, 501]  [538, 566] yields 1.37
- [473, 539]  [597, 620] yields 1.46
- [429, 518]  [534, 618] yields 1.44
